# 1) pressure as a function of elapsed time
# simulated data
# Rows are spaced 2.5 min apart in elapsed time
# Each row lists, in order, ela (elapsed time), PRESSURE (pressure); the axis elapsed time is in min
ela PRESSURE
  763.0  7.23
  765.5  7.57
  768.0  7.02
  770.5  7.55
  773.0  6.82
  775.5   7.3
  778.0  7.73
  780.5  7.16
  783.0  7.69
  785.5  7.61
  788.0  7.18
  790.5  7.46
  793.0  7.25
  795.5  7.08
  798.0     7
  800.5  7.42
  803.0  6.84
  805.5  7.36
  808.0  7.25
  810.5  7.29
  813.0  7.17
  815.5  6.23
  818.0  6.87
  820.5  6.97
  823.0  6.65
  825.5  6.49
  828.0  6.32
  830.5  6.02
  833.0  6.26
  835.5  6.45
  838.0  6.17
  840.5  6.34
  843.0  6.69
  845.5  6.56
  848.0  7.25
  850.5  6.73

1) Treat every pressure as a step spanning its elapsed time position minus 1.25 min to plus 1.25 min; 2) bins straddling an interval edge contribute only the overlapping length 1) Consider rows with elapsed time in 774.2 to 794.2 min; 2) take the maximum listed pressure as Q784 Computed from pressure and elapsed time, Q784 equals 7.73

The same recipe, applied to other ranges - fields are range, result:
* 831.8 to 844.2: 6.69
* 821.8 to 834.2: 6.65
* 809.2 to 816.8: 7.29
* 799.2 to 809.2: 7.42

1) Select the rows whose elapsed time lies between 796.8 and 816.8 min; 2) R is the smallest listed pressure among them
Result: 6.23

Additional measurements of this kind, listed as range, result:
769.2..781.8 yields 6.82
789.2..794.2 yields 7.25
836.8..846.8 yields 6.17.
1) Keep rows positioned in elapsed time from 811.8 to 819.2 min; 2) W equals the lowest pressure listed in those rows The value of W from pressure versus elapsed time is 6.23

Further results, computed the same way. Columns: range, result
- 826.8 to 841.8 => 6.02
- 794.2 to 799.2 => 7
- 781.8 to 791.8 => 7.18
